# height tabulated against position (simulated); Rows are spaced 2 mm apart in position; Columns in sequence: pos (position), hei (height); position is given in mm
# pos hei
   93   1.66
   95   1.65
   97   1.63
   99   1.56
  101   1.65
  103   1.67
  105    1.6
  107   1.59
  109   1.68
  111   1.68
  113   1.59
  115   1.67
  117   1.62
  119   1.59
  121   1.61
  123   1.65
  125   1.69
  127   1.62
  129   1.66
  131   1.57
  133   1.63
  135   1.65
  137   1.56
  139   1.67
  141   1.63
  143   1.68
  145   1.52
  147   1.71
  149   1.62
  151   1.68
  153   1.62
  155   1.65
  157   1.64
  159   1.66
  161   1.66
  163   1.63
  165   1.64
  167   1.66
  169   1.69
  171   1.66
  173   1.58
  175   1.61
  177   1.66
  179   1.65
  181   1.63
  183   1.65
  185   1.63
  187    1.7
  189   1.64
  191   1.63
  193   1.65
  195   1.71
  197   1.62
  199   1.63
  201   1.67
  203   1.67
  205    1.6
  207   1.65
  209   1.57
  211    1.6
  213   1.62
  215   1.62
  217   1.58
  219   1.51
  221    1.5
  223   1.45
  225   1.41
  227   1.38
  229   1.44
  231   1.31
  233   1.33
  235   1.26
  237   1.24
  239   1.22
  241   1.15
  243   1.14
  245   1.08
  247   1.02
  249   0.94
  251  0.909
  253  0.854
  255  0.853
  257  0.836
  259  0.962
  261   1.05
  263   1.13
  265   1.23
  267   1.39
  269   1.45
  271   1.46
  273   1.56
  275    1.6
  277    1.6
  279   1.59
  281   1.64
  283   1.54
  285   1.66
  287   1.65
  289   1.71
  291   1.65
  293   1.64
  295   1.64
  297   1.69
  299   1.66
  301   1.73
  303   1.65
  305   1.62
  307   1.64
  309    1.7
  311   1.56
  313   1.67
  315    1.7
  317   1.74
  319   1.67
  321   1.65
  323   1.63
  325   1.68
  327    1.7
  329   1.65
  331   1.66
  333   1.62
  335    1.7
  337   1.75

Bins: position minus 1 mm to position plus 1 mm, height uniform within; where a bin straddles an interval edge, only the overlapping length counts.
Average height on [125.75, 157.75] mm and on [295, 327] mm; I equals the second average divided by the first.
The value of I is 1.02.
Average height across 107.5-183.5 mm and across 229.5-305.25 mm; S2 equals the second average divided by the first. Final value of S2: 0.8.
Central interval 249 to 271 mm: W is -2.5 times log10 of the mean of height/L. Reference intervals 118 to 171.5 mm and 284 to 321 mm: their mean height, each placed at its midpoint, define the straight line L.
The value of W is 0.467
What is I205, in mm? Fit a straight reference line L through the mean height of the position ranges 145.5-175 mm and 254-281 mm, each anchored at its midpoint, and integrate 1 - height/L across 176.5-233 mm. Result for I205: -2.9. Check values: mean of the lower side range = 1.65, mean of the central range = 1.58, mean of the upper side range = 1.3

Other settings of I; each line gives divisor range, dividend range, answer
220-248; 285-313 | 1.29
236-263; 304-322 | 1.62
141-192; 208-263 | 0.76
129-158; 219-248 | 0.79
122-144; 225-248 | 0.76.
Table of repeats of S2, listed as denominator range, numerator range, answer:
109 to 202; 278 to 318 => 1.01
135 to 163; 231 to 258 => 0.65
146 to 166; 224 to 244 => 0.78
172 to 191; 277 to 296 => 1.00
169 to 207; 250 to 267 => 0.61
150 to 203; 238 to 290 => 0.78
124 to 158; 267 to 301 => 0.98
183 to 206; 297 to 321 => 1.01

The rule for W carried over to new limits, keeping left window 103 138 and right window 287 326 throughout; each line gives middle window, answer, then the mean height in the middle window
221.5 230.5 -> 0.16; 1.42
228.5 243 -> 0.29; 1.26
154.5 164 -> -0.01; 1.65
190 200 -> 0.00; 1.65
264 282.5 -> 0.11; 1.5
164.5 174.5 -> 0.00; 1.64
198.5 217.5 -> 0.02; 1.62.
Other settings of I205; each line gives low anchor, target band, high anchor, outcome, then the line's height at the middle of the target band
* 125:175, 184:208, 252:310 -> -1.1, 1.58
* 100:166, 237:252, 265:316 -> 5.0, 1.62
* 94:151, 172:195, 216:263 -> -4.0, 1.4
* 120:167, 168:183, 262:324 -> -0.1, 1.63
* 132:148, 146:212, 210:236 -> -4.0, 1.55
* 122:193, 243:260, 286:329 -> 7.3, 1.66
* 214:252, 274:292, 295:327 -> -1.1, 1.53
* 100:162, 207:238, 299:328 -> 3.6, 1.65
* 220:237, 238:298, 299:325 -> 7.6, 1.51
